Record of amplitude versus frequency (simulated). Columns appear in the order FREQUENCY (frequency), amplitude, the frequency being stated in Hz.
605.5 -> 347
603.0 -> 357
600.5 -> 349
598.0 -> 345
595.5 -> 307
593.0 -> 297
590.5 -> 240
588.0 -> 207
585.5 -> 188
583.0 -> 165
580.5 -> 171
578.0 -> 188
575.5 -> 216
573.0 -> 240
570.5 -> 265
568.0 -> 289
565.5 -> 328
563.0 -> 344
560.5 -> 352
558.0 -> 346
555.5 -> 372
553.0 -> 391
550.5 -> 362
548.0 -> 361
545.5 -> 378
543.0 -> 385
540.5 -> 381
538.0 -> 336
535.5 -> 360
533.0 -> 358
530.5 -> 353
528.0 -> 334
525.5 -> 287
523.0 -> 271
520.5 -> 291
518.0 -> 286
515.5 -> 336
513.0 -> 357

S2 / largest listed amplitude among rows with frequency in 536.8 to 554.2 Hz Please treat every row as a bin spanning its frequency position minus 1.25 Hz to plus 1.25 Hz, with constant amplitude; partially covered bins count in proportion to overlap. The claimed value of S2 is 391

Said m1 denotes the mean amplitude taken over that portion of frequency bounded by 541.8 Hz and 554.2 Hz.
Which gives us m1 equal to 375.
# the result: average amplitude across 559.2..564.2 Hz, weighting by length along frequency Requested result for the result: 348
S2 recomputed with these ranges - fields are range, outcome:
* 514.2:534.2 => 358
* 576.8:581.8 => 188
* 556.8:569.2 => 352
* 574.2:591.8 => 240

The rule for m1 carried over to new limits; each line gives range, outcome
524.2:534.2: 333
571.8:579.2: 215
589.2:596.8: 281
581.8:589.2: 187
